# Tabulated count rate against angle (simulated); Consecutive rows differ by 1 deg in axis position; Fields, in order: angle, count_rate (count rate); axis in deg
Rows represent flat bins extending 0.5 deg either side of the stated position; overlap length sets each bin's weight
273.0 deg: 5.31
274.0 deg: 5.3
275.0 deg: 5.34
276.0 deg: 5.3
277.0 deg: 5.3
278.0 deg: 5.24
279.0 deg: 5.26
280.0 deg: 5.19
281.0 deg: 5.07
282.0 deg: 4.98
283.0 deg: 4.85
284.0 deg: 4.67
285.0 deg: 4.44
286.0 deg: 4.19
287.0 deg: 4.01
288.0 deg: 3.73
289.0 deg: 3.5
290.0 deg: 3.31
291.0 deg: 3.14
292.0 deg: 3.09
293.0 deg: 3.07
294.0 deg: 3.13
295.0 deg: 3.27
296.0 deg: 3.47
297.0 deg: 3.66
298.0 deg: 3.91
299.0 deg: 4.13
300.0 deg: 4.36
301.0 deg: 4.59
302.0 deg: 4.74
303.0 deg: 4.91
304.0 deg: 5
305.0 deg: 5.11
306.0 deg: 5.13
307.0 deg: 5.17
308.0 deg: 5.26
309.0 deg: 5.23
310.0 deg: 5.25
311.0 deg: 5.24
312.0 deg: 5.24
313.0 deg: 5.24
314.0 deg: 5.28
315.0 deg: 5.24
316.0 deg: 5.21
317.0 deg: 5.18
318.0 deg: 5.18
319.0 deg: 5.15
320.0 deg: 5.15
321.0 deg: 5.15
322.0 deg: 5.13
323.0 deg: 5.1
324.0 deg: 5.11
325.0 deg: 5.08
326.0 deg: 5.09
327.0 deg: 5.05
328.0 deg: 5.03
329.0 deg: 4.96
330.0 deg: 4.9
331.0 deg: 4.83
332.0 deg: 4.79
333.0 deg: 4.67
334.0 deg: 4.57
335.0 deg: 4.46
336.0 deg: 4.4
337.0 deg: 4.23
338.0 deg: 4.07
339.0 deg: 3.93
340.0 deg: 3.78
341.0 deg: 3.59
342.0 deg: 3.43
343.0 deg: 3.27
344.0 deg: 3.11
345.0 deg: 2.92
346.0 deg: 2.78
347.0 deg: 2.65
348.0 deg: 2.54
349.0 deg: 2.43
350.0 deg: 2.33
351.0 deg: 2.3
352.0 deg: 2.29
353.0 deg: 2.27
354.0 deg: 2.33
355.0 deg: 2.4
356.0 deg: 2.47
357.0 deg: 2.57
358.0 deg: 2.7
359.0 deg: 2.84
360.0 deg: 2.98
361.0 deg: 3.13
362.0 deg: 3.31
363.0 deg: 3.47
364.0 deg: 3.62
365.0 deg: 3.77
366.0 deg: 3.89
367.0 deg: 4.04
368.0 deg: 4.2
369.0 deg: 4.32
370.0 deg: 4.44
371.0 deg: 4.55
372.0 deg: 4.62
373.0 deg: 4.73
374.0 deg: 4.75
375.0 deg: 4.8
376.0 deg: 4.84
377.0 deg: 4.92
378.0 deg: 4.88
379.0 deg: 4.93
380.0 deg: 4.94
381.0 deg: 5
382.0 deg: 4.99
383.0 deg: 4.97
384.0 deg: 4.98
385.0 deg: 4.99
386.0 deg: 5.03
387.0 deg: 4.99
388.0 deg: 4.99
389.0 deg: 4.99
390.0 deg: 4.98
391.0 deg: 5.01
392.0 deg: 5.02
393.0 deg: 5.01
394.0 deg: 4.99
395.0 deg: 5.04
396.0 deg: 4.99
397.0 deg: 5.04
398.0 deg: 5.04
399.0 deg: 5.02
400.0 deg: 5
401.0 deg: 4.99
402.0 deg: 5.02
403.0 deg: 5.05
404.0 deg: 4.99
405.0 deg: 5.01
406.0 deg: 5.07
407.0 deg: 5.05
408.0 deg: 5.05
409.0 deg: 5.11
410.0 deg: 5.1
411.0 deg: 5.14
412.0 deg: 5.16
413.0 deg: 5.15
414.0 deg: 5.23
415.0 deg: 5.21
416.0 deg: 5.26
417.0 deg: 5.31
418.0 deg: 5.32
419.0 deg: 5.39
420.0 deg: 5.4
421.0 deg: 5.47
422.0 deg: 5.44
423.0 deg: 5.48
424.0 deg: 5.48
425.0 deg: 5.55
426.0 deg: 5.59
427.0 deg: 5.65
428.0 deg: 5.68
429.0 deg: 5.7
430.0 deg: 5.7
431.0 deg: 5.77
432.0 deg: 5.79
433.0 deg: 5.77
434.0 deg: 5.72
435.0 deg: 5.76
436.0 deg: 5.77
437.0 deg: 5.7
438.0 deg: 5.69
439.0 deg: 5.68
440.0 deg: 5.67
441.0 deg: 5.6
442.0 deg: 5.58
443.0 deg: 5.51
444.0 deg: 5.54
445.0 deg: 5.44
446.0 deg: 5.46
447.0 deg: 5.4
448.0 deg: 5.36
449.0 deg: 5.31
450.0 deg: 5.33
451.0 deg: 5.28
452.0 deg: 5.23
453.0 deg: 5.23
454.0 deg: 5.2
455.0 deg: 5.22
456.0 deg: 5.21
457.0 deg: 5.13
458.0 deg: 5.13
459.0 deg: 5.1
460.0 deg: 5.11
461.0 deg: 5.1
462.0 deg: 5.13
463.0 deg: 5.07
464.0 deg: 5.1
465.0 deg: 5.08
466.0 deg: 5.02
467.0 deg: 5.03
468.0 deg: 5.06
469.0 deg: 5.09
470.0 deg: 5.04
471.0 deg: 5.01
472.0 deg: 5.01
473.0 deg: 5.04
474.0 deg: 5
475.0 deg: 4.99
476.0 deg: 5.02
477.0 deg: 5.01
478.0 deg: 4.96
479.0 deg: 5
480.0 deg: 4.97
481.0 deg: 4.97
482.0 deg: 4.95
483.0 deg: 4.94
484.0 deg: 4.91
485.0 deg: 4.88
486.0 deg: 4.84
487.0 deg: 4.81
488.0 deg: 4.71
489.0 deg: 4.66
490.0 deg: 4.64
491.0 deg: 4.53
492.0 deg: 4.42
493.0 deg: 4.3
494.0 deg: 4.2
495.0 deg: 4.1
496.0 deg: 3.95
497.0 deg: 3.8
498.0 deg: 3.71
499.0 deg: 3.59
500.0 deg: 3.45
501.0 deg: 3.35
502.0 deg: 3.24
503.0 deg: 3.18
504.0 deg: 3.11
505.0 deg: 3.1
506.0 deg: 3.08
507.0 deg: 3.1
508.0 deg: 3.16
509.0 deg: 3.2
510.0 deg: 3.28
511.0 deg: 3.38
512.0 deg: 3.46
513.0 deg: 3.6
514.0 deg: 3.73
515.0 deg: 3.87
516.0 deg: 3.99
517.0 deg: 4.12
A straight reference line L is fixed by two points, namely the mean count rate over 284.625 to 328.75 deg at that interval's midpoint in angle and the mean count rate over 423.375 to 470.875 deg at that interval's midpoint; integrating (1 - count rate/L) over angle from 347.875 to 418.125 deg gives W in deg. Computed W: 9.2 deg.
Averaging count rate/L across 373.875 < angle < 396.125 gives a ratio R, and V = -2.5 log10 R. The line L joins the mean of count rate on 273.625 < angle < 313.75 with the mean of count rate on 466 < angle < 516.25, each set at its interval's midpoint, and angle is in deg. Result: -0.130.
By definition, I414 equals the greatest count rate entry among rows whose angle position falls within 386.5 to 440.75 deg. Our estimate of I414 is 5.79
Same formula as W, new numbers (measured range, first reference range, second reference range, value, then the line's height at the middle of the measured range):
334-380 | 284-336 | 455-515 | 9.75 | 4.55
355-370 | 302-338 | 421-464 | 5.17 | 5.16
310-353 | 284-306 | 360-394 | -0.57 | 4.24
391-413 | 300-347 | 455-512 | -2.30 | 4.57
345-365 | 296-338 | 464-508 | 8.54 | 4.78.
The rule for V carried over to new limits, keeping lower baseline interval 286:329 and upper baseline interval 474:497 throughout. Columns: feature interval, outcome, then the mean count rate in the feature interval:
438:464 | -0.14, 5.32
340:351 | 0.50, 2.92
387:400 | -0.08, 5.01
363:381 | 0.04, 4.47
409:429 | -0.15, 5.37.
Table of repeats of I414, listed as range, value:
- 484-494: 4.91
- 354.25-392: 5.03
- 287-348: 5.28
